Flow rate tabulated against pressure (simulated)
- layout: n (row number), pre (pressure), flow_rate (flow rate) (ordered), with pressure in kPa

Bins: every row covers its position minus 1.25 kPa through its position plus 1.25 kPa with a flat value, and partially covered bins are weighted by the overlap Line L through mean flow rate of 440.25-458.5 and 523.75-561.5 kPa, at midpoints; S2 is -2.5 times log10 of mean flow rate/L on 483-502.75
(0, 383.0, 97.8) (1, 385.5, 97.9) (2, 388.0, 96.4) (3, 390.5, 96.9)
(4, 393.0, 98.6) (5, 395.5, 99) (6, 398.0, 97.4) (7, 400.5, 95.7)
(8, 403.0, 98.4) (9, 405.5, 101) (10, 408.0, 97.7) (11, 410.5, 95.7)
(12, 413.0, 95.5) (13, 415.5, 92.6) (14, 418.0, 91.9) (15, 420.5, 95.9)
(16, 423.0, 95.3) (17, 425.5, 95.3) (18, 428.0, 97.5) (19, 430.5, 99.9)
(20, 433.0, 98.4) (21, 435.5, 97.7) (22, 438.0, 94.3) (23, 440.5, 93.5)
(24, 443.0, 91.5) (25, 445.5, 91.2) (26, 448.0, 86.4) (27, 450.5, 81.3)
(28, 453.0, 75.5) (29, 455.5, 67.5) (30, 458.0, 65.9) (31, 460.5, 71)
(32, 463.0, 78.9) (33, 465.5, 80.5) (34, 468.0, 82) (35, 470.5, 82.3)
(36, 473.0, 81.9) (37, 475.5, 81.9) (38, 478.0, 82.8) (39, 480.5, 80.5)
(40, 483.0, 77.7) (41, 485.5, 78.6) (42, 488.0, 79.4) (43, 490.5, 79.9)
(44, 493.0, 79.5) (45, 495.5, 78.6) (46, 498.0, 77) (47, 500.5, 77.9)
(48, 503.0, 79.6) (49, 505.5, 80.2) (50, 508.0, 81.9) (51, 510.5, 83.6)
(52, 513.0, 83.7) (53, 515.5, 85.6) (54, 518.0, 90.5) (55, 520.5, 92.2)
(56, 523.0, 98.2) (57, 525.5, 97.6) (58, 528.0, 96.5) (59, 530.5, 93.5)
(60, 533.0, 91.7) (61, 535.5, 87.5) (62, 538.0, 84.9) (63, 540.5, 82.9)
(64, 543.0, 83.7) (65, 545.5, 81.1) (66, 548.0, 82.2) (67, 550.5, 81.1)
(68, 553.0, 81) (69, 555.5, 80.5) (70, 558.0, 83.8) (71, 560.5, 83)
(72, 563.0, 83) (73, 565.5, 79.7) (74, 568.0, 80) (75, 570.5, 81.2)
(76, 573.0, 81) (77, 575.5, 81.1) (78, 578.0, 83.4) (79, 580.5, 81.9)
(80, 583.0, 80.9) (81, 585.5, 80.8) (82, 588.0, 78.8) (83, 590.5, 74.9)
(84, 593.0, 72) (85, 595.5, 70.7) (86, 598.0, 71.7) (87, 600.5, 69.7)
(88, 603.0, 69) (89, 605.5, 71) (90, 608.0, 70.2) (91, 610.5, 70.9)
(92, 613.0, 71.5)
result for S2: 0.07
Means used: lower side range 81.6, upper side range 86.2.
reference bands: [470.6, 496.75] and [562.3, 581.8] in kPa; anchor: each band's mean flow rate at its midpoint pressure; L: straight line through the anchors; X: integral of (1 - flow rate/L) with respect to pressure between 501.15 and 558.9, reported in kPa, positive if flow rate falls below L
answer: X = -3.8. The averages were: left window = 80.2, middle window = 86.2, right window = 81.4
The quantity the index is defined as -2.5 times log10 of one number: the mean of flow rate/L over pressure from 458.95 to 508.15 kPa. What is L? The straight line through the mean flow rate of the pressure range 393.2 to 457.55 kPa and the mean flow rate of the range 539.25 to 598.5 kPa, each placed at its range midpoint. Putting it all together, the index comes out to 0.11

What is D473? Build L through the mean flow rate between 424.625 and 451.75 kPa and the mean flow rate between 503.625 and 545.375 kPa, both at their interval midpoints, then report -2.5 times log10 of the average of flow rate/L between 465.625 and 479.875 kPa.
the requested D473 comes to 0.12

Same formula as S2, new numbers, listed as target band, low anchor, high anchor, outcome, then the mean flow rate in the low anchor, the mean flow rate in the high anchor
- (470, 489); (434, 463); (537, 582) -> 0.03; 83.2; 82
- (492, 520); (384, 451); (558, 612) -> 0.05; 95.5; 77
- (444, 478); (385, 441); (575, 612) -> 0.15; 96.7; 75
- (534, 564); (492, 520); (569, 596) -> -0.04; 81.9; 79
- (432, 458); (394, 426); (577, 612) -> 0.07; 96.3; 74.6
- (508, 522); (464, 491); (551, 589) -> -0.08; 80.7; 81.4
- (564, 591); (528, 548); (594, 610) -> -0.05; 86.8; 70.4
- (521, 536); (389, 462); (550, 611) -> -0.15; 91.6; 77.7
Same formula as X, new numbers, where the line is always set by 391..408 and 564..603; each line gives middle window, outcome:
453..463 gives 2.32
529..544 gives -0.85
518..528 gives -1.30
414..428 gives 0.19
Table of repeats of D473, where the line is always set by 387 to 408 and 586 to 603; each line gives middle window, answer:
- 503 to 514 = 0.02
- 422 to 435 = -0.04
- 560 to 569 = -0.06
